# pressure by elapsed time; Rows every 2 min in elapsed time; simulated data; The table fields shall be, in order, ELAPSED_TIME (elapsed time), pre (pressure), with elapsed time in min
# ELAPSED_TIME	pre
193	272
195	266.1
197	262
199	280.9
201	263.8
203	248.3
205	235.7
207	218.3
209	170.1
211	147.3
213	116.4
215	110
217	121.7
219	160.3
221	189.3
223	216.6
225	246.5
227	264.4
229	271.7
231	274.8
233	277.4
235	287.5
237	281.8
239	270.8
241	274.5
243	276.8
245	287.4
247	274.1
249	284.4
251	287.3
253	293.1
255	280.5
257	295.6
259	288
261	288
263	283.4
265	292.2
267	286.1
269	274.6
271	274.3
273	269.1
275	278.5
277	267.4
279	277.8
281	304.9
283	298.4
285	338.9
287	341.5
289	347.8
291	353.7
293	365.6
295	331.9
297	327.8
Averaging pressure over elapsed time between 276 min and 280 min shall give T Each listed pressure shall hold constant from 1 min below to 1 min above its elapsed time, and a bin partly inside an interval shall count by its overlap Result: 273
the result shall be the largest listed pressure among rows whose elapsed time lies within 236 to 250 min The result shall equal 287.4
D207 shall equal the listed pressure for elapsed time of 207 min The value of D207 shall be 218.3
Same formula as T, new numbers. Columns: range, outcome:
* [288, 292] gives 351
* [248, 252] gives 286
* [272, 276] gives 274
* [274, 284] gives 285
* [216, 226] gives 187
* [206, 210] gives 194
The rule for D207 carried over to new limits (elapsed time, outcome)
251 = 287.3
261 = 288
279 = 277.8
